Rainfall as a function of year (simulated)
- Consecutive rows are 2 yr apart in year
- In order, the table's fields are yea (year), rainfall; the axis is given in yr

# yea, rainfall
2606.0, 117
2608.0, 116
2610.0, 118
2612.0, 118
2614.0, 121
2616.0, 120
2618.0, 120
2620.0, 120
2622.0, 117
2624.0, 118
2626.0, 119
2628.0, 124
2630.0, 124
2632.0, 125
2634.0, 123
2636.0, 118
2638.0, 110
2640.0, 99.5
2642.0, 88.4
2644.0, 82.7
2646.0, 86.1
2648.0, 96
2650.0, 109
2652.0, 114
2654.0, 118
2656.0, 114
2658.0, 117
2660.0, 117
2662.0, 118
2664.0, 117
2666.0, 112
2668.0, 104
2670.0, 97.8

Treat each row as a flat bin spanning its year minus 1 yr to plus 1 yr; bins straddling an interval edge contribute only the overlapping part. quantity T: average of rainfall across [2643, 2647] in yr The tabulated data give 84.4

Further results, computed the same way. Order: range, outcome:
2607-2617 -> 119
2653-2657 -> 116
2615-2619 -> 120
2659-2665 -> 117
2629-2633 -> 124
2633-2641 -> 113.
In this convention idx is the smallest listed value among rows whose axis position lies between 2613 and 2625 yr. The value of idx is 117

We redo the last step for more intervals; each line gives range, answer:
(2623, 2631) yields 118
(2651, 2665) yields 114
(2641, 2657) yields 82.7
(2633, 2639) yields 110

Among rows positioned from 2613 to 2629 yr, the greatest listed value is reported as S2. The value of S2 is 124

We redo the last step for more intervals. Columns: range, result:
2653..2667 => 118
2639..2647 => 99.5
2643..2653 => 114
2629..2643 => 125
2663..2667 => 117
